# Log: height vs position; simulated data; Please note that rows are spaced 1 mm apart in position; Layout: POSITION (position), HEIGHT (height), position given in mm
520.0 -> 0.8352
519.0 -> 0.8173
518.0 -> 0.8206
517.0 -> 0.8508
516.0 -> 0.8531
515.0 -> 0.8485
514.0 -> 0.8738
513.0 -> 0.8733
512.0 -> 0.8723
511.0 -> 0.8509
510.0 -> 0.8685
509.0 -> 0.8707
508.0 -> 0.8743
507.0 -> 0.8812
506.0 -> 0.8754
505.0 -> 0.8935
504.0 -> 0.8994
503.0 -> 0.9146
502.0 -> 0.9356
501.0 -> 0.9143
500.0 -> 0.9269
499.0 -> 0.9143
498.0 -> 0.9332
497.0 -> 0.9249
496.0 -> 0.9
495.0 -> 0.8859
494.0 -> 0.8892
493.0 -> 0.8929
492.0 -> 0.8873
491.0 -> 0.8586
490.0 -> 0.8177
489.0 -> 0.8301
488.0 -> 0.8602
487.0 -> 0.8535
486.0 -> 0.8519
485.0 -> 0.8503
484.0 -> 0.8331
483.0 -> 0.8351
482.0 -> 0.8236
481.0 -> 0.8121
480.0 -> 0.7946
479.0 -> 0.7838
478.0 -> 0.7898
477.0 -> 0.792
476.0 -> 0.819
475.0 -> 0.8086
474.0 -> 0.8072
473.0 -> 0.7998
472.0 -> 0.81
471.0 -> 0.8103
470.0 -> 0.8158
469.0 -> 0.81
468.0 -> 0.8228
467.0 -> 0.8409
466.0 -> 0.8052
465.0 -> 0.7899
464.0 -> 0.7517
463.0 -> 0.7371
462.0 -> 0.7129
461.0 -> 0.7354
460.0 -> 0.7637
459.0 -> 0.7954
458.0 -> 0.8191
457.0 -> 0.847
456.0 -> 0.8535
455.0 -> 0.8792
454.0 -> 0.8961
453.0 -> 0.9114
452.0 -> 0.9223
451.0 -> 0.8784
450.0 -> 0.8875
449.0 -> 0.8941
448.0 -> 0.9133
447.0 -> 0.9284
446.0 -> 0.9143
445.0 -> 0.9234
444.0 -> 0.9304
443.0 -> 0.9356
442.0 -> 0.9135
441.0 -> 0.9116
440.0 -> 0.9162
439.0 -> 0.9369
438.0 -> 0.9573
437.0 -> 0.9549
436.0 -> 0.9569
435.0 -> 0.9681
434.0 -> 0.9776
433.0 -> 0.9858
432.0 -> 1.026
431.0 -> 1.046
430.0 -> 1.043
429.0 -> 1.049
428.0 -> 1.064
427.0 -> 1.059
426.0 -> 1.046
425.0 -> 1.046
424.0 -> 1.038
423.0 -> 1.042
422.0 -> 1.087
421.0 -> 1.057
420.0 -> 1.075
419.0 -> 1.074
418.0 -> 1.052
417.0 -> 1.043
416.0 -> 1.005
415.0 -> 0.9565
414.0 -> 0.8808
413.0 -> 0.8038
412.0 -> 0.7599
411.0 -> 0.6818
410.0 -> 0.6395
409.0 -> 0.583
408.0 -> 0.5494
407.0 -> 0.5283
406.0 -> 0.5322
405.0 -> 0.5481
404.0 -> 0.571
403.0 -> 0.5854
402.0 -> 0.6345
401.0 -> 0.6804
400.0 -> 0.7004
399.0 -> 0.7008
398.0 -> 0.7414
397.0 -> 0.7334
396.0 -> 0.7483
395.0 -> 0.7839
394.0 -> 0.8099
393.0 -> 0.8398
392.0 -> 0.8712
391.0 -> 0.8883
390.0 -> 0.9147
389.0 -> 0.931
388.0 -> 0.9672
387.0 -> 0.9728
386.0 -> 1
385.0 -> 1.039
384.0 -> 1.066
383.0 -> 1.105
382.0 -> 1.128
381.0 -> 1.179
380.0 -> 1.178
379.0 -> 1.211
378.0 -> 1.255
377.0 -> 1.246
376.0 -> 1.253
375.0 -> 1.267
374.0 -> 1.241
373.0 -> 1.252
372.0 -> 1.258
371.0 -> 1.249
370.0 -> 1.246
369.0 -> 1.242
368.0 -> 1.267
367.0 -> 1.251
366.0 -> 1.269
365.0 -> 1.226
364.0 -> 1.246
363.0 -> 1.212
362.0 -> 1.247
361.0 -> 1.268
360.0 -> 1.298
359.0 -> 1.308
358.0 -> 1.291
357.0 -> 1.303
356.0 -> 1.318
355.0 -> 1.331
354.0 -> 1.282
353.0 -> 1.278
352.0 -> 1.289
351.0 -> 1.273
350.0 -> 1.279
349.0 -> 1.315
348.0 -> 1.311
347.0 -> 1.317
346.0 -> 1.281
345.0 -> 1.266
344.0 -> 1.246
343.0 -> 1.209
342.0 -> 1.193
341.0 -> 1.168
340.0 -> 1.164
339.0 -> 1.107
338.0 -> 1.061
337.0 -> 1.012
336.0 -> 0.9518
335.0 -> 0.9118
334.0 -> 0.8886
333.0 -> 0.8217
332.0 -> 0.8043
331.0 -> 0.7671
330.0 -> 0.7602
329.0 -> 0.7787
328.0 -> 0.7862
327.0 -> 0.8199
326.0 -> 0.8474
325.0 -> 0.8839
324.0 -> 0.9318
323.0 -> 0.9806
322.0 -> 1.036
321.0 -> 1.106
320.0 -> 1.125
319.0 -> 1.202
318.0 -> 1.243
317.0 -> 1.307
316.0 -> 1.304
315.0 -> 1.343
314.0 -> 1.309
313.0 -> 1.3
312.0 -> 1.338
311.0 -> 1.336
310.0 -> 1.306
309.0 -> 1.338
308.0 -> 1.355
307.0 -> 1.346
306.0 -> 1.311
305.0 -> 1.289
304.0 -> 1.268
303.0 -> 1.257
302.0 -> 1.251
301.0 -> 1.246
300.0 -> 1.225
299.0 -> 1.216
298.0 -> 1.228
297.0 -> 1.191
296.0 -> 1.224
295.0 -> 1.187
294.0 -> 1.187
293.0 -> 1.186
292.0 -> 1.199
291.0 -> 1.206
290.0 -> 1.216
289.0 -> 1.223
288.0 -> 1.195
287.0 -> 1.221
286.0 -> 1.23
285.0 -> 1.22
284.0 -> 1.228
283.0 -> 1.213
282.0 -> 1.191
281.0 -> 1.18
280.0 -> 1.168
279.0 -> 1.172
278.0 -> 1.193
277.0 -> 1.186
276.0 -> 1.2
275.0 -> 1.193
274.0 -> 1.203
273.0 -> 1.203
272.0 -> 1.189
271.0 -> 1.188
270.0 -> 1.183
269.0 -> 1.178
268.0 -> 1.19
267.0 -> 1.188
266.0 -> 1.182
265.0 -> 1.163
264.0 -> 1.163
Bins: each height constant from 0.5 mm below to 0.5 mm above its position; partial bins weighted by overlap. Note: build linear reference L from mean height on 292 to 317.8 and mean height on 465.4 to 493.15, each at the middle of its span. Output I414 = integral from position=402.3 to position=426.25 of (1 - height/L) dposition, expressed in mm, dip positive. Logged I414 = 3.63 mm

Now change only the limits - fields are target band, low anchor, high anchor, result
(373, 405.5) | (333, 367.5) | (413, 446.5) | 5.1 mm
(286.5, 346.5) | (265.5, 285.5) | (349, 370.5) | 4.4 mm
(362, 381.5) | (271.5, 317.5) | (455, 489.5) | -3.5 mm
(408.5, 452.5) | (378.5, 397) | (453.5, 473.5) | -3.6 mm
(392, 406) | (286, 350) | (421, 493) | 4.2 mm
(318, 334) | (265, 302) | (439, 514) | 2.9 mm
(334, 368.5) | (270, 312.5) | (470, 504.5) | -3.4 mm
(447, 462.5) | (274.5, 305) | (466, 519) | 1.2 mm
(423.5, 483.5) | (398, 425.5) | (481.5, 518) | -3.3 mm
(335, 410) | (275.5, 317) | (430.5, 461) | 1.2 mm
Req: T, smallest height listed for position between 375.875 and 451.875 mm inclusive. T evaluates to 0.5283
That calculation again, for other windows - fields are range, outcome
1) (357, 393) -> 0.8398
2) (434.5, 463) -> 0.7129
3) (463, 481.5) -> 0.7371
